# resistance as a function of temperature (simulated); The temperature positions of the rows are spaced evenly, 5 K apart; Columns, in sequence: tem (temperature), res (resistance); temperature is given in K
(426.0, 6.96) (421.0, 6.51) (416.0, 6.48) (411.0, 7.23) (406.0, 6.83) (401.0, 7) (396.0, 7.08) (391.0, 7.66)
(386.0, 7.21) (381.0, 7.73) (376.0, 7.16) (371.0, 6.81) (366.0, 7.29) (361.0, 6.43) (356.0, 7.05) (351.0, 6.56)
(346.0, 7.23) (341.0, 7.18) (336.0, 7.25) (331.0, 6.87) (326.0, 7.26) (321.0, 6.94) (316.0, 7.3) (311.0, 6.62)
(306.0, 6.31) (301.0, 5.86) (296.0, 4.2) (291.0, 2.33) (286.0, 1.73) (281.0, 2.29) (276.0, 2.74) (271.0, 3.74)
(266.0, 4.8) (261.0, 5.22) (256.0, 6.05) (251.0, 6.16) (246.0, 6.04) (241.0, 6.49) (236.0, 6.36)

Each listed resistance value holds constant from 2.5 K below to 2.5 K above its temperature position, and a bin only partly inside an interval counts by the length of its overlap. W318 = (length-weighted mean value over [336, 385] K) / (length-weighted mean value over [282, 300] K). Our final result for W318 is 2.38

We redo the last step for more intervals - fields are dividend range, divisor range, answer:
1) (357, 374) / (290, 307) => 1.45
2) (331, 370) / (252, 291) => 1.84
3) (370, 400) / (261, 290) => 2.27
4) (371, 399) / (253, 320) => 1.58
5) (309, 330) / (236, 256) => 1.13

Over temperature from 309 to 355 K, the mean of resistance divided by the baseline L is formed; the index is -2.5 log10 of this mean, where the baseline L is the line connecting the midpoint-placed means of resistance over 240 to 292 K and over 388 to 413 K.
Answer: -0.23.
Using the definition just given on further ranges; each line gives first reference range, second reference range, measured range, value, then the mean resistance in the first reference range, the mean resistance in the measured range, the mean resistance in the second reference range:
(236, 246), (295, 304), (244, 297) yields 0.39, 6.35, 4.1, 5.24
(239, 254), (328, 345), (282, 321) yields 0.35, 6.22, 4.94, 7.12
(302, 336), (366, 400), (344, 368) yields 0.03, 6.87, 6.9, 7.26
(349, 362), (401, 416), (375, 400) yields -0.08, 6.71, 7.36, 6.93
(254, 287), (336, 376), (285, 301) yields 0.38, 3.86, 3.33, 6.97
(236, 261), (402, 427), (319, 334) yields -0.10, 6.11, 7.03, 6.8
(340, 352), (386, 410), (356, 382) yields 0.01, 7.02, 7.04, 7.16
